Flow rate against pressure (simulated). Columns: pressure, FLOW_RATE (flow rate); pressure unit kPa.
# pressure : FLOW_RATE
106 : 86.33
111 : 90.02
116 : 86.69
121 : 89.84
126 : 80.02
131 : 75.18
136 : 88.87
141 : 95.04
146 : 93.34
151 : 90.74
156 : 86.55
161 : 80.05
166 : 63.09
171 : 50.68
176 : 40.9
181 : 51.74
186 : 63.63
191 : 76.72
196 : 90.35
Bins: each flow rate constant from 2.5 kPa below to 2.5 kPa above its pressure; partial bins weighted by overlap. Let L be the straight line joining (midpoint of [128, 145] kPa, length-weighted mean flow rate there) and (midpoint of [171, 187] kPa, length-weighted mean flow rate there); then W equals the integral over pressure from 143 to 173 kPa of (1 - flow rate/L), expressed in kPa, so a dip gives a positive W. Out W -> -3.9 kPa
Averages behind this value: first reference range 86.8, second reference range 50.8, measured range 78.1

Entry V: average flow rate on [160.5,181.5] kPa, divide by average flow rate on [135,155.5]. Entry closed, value 0.61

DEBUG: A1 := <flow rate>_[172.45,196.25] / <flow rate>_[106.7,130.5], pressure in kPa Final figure 0.7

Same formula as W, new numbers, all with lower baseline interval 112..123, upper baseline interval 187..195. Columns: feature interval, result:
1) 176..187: 3.5 kPa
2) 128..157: -1.3 kPa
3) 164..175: 3.5 kPa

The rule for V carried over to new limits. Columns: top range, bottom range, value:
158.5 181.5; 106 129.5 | 0.67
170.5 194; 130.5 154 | 0.65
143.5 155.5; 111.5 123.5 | 1.03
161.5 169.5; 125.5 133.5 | 0.85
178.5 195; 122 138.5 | 0.81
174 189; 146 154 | 0.58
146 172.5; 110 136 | 0.91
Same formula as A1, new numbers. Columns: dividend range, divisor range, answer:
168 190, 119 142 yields 0.63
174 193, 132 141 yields 0.66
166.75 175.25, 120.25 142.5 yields 0.60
